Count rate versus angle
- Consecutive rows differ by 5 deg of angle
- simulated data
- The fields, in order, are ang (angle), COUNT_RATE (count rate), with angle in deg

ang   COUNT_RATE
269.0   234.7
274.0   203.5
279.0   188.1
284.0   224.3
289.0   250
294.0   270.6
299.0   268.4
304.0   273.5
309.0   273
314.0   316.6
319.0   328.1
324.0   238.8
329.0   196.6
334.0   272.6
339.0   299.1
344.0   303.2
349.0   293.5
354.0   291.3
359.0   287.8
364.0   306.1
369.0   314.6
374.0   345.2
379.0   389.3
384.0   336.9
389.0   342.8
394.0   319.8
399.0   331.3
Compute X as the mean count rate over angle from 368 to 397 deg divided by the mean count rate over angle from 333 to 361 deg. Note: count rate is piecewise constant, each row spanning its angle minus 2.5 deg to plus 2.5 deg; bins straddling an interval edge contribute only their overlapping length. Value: 1.2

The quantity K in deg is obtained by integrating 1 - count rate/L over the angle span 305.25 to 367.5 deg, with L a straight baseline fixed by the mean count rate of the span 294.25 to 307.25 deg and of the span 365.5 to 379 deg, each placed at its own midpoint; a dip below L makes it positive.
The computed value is 4.1 deg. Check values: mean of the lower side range 271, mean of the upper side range 339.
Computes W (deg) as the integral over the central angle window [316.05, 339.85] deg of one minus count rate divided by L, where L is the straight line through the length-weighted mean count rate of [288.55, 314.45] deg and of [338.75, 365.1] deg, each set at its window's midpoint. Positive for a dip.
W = 1.7 deg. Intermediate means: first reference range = 274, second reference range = 296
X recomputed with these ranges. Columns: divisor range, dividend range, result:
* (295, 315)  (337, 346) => 1.08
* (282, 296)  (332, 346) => 1.18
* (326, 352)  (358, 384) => 1.22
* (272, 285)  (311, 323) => 1.53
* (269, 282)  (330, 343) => 1.36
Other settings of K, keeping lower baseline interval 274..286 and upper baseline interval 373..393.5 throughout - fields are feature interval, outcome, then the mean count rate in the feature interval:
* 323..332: 1.8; 217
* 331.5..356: 0.2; 292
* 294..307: -2.1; 271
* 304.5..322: -3.4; 300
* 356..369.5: 0.9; 301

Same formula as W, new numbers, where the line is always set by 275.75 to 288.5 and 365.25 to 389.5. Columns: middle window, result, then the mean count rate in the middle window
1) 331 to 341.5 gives 0.21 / 282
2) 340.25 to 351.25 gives 0.06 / 299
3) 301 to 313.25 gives -1.57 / 279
